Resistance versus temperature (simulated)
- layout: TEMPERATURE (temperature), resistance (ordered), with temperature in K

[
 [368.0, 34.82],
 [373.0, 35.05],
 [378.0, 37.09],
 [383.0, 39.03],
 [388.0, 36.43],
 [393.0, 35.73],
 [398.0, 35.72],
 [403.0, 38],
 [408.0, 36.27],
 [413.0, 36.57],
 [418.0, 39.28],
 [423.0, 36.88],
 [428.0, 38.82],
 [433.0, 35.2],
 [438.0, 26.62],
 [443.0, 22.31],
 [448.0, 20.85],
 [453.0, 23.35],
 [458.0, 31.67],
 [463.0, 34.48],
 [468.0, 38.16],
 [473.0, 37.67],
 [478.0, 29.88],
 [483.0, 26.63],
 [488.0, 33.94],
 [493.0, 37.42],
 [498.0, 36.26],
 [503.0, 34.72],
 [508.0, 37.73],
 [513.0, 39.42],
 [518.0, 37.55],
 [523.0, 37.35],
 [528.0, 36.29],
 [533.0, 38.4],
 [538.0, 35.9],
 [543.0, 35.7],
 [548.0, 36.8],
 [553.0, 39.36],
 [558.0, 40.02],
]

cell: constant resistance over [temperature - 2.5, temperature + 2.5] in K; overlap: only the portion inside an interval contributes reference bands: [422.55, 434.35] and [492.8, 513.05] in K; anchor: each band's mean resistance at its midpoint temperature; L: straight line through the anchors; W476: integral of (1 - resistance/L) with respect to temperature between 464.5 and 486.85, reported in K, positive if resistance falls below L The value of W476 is 2.3 K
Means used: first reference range 37.2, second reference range 36.8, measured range 33.2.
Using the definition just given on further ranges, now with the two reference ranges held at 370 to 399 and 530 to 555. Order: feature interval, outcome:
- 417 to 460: 7.6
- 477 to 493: 2.4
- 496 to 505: 0.4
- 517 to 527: 0.0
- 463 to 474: -0.1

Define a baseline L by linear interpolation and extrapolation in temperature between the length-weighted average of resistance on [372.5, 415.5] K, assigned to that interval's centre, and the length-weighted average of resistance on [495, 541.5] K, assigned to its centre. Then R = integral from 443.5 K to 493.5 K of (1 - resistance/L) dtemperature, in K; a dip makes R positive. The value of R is 8.3 K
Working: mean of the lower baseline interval 36.7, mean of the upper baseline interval 37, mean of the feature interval 30.8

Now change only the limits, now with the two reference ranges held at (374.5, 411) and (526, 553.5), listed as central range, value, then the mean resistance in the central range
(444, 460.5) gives 5.3 K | 25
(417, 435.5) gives -0.3 K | 37.4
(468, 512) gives 2.6 K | 34.7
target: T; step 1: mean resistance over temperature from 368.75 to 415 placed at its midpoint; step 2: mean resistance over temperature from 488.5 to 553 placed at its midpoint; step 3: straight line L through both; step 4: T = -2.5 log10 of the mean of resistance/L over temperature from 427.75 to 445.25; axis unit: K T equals 0.23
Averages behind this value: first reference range 36.6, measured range 29.8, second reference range 37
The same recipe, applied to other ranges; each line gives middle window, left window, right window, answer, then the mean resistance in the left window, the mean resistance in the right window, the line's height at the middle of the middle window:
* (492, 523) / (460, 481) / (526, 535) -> -0.024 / 34.8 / 37.3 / 36.4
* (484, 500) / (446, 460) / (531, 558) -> -0.151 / 25.2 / 37.5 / 30.4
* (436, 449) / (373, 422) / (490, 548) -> 0.497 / 37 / 36.9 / 37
